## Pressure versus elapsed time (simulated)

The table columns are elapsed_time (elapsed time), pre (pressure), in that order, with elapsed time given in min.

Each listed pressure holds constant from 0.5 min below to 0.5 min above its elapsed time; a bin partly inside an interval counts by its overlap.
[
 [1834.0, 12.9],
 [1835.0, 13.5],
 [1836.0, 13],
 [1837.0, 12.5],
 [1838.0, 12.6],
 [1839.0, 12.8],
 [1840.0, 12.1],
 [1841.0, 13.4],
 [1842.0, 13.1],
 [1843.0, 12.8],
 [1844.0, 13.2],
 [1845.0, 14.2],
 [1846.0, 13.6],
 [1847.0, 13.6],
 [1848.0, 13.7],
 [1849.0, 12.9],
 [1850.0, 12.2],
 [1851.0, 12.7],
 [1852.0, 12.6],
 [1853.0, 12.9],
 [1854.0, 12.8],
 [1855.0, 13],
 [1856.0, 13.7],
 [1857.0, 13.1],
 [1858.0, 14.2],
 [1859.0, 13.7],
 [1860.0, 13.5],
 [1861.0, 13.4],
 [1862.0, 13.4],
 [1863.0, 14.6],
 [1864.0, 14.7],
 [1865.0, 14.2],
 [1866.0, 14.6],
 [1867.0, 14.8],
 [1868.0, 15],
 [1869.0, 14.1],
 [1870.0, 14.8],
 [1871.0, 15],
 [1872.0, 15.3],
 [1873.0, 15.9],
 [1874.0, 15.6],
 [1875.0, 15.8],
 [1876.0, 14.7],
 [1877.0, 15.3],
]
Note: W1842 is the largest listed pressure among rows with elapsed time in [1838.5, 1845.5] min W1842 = 14.2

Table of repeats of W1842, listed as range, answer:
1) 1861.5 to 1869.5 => 15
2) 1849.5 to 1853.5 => 12.9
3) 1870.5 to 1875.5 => 15.9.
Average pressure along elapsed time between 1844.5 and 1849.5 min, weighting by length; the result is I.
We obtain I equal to 13.6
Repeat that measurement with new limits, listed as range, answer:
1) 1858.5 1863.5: 13.7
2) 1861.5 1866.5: 14.3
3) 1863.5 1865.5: 14.4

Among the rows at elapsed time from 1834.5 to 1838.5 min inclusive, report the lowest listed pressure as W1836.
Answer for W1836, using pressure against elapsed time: 12.5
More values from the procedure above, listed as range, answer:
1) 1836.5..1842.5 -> 12.1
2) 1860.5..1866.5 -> 13.4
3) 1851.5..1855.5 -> 12.6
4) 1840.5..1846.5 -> 12.8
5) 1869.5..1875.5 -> 14.8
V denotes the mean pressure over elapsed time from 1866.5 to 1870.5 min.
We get 14.7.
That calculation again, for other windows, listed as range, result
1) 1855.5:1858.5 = 13.7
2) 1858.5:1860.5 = 13.6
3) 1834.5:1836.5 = 13.2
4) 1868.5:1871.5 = 14.6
